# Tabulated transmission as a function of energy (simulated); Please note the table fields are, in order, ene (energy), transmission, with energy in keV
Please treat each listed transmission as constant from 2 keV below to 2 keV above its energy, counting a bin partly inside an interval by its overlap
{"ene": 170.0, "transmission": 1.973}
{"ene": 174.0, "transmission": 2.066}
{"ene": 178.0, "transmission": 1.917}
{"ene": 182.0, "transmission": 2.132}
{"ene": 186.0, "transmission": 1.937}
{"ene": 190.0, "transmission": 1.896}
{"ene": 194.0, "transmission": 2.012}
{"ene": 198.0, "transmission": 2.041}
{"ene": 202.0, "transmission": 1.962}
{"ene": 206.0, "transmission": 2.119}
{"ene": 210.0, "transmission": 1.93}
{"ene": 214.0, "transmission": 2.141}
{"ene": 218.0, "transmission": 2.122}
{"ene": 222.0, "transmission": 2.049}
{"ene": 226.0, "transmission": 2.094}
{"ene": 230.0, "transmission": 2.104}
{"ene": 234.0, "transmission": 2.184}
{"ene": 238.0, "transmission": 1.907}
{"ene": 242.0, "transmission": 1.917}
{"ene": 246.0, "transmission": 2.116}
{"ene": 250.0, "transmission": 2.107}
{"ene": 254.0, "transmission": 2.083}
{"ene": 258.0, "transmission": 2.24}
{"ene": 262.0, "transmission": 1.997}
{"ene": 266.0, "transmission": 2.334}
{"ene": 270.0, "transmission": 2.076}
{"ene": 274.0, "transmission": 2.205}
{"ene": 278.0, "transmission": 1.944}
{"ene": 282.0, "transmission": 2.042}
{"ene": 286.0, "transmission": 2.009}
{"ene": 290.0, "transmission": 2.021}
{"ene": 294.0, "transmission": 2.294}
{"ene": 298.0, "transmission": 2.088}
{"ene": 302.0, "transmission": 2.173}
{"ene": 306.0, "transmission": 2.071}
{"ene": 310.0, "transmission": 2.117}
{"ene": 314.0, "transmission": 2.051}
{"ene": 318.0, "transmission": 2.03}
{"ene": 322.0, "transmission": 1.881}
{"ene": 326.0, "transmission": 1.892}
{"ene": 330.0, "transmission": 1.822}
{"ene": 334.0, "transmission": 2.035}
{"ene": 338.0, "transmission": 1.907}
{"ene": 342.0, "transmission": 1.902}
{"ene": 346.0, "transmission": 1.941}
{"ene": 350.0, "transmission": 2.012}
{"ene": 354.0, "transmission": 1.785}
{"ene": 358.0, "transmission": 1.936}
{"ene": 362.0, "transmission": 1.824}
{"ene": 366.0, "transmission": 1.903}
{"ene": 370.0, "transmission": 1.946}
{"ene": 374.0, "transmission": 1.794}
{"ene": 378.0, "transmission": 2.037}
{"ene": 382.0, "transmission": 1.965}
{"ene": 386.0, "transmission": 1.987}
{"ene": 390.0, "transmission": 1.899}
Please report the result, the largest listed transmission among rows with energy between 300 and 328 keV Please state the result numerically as 2.173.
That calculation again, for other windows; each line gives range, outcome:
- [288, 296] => 2.294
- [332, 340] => 2.035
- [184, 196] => 2.012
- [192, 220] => 2.141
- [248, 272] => 2.334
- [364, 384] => 2.037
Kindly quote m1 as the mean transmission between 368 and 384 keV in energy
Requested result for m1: 1.94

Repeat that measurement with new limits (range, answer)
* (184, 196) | 1.95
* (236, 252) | 2.01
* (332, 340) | 1.97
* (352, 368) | 1.86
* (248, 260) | 2.14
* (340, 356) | 1.91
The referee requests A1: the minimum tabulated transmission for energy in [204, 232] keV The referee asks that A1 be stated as 1.93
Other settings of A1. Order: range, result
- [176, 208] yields 1.896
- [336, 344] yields 1.902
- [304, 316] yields 2.051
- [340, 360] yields 1.785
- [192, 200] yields 2.012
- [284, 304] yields 2.009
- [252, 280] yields 1.944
